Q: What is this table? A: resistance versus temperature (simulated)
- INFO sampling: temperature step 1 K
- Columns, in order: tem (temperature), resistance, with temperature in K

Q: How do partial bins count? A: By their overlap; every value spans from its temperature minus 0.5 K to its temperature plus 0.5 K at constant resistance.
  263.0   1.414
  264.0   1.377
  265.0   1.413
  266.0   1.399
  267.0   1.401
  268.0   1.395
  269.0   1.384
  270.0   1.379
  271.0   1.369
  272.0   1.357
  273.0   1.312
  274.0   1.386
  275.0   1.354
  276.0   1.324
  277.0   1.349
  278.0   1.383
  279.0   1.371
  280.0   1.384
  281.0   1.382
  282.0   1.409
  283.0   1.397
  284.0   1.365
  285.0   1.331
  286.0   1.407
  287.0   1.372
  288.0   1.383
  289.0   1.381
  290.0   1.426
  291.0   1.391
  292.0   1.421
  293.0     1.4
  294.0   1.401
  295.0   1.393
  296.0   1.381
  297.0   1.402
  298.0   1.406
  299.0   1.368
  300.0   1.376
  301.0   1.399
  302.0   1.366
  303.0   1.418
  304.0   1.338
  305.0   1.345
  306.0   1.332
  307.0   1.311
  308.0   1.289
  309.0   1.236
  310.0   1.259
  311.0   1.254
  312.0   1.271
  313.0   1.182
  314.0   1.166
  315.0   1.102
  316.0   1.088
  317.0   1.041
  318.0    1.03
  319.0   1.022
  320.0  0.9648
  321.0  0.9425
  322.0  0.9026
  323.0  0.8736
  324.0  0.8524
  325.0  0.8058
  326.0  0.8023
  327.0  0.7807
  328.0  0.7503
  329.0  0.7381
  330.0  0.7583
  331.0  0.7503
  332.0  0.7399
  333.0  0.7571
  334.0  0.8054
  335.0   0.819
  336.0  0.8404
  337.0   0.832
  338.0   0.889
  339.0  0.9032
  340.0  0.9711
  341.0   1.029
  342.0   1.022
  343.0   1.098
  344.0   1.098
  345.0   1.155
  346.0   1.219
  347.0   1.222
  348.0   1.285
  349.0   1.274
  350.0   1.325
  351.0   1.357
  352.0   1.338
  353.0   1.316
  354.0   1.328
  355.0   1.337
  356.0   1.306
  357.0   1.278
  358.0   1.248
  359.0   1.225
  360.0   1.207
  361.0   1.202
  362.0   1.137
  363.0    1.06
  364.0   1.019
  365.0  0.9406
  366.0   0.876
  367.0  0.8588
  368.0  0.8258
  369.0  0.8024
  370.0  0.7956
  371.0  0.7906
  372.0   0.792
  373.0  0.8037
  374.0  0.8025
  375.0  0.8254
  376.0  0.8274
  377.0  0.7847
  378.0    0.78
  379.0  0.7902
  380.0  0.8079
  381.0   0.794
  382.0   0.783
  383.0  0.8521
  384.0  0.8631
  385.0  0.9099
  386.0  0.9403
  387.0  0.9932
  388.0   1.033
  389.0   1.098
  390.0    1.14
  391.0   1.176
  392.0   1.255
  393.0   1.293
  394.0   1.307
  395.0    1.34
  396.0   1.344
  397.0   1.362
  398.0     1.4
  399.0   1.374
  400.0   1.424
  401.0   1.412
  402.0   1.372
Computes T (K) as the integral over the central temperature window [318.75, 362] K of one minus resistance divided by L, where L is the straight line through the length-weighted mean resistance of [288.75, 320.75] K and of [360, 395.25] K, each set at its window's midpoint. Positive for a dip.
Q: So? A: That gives 2.9 K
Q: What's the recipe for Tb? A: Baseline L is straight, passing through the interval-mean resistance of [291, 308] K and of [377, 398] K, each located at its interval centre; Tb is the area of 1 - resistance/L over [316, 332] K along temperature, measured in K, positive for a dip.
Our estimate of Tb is 5.2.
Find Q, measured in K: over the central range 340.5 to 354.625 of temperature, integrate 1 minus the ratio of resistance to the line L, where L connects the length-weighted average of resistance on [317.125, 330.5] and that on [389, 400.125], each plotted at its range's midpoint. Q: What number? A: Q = -2.9 K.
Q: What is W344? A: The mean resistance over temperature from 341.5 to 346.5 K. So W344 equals 1.12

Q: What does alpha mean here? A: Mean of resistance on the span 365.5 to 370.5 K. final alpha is 0.832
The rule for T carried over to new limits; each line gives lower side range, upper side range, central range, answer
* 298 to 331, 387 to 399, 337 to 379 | 4.5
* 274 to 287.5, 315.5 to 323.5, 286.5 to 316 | -4.3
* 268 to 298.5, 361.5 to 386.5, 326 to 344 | 3.7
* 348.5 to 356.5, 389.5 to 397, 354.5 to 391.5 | 9.5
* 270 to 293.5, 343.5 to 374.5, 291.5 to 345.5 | 7.0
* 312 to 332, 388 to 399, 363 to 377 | 3.7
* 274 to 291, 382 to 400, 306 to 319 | 1.3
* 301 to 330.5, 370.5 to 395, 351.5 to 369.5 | -2.5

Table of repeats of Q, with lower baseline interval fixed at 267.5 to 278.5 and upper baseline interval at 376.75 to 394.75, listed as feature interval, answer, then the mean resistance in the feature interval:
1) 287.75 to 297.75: -0.8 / 1.4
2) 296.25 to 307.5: -0.9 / 1.37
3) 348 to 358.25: -2.0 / 1.31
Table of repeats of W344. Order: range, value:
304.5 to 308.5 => 1.32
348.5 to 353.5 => 1.32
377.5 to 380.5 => 0.793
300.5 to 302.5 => 1.38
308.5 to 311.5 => 1.25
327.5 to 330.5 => 0.749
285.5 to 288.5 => 1.39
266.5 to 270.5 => 1.39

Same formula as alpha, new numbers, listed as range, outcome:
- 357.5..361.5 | 1.22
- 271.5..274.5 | 1.35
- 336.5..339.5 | 0.875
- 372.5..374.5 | 0.803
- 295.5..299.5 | 1.39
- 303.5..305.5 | 1.34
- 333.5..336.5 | 0.822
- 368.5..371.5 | 0.796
